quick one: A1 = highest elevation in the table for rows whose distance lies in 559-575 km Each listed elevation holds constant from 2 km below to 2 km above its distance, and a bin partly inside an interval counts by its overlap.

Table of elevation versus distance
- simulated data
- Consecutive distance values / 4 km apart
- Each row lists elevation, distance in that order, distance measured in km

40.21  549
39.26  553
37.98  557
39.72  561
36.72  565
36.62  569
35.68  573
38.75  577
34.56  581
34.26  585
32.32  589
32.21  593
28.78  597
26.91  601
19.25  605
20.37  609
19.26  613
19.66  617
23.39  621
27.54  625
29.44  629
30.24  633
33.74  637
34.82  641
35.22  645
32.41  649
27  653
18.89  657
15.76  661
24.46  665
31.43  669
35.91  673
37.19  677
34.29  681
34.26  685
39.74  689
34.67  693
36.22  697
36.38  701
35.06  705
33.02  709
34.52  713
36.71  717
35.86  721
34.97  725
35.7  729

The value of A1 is 39.72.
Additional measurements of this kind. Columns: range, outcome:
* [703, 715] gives 35.06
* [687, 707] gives 39.74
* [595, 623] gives 28.78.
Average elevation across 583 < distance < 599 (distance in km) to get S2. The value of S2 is 31.9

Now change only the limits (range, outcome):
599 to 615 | 21.4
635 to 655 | 32.6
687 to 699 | 36.9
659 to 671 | 23.9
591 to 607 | 26.8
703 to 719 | 34.8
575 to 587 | 35.9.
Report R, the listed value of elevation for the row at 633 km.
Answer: 30.24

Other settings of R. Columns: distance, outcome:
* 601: 26.91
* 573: 35.68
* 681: 34.29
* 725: 34.97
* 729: 35.7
